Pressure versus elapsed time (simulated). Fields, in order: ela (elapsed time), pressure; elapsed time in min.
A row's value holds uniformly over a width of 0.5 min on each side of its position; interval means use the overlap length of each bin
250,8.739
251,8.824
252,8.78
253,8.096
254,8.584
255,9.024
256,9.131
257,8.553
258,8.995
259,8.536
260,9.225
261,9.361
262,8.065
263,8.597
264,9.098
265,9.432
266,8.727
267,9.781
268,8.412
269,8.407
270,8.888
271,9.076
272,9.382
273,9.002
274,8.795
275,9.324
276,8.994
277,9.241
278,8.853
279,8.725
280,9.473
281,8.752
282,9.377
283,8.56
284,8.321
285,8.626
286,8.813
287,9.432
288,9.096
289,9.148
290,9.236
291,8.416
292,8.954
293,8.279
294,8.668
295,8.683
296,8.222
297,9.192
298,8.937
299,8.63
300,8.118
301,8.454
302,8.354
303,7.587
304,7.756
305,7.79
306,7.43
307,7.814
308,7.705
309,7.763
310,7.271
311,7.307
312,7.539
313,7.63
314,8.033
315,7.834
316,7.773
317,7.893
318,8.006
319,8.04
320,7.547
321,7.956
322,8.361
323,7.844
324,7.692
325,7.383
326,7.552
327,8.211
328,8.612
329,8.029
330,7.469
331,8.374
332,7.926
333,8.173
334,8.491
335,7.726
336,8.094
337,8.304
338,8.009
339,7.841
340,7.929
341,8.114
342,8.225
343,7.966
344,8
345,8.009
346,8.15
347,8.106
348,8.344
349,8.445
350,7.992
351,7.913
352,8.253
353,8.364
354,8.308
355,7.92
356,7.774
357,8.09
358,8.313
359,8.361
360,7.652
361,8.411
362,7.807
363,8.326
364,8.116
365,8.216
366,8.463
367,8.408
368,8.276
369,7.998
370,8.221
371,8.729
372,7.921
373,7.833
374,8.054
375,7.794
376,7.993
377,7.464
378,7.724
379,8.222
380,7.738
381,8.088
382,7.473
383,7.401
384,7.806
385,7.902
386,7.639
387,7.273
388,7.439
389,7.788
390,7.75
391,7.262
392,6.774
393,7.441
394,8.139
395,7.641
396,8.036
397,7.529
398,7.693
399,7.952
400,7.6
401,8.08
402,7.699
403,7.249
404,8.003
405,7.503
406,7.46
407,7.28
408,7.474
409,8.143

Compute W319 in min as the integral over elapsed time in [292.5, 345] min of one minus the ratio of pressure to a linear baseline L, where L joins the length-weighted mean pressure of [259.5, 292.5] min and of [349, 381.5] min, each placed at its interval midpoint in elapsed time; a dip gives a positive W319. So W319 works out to 3.3 min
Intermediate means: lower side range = 8.96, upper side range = 8.09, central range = 8.01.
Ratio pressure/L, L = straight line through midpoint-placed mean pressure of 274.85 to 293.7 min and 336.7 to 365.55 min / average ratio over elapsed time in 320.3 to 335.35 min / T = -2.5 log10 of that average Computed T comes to 0.05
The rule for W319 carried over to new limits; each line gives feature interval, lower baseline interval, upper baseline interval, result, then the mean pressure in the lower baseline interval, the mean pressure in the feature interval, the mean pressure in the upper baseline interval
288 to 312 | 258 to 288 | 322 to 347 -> 0.8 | 8.94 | 8.25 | 8.01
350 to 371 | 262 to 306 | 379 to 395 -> -0.7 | 8.76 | 8.17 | 7.62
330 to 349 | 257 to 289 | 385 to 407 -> 0.3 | 8.94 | 8.09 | 7.62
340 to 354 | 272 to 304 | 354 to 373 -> 0.3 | 8.78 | 8.14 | 8.16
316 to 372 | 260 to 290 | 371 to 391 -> 0.7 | 8.97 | 8.08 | 7.76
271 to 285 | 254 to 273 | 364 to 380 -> -0.3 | 8.92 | 8.97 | 8.08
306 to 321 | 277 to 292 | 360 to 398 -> 1.5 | 8.93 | 7.72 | 7.86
